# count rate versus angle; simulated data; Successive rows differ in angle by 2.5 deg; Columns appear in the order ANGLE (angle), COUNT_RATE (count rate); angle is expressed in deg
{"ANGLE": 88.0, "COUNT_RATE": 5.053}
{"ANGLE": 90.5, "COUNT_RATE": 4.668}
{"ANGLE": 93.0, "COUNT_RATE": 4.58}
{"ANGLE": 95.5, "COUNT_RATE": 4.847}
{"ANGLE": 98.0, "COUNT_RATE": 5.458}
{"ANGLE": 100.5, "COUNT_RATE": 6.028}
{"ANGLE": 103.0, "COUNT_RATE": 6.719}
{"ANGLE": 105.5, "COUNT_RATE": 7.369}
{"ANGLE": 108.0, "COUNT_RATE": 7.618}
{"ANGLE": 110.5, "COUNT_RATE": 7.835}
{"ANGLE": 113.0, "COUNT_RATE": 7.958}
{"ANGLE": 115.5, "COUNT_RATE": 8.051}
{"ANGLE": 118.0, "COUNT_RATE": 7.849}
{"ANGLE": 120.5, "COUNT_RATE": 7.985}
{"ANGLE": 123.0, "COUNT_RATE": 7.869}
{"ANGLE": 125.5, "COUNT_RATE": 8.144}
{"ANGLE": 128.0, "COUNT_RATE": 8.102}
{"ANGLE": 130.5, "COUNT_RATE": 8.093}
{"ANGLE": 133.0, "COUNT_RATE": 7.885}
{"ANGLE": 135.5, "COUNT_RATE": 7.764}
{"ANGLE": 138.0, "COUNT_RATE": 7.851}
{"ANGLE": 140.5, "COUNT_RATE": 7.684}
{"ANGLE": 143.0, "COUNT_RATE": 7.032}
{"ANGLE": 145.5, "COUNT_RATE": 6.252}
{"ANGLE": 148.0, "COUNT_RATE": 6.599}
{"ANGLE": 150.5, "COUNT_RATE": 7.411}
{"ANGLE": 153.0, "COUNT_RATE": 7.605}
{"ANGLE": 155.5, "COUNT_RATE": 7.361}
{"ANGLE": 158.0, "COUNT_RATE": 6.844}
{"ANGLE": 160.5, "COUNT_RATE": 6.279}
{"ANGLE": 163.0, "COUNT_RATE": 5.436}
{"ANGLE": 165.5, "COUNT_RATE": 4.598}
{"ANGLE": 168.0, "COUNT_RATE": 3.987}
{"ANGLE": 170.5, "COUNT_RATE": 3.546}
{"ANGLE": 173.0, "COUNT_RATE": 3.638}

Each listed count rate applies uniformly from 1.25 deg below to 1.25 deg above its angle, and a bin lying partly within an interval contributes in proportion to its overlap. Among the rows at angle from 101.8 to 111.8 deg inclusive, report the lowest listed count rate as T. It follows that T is 6.719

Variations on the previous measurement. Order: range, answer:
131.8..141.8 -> 7.684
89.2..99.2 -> 4.58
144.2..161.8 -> 6.252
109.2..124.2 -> 7.835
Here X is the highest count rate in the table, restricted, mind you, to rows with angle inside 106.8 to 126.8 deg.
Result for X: 8.144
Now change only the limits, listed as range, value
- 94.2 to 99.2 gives 5.458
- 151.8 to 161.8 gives 7.605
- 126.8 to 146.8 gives 8.102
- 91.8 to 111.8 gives 7.835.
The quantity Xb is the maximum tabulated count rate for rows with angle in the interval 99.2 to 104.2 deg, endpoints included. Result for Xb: 6.719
